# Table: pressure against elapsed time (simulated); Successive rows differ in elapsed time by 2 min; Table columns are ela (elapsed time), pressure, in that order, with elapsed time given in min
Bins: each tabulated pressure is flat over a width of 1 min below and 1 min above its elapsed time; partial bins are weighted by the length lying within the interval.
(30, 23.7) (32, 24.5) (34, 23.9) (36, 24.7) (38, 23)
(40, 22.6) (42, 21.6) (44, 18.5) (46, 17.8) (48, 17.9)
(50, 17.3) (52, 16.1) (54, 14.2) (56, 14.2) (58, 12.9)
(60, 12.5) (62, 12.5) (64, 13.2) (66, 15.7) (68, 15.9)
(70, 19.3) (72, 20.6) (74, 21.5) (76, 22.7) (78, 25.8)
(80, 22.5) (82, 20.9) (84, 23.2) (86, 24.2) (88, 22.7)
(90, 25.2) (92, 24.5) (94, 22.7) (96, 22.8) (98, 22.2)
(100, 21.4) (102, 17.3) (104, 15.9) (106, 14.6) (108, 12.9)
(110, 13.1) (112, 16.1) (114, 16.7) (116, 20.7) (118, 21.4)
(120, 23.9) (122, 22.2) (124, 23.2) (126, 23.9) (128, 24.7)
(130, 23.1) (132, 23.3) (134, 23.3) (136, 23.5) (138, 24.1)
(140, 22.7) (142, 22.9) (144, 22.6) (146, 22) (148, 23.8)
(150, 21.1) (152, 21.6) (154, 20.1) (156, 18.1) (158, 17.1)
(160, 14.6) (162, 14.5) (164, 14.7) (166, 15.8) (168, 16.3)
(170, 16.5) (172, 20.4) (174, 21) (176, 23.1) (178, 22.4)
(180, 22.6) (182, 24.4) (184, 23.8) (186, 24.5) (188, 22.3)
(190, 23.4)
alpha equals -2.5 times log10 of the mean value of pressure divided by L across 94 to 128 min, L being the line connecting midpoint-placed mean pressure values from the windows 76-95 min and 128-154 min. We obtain 0.19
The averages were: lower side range 23.5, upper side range 22.8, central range 19.5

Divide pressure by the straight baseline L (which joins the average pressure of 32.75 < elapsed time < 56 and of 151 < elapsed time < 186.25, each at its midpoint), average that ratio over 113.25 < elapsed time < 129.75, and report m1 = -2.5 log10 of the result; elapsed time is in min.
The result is -0.14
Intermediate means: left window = 19.6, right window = 19.4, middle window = 22.2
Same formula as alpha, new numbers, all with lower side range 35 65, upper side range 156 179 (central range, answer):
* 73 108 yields -0.23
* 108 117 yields 0.09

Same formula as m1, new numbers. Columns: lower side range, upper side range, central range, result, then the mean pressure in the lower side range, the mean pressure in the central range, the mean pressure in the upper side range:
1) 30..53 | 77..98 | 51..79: 0.30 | 20.8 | 16.9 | 23.4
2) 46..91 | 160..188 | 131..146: -0.19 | 18.7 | 23.1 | 19.9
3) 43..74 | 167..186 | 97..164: -0.05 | 16.1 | 20.2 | 21.3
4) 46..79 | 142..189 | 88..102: -0.25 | 17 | 22.7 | 20.2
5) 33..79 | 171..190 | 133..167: 0.08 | 18.5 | 20.1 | 22.8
